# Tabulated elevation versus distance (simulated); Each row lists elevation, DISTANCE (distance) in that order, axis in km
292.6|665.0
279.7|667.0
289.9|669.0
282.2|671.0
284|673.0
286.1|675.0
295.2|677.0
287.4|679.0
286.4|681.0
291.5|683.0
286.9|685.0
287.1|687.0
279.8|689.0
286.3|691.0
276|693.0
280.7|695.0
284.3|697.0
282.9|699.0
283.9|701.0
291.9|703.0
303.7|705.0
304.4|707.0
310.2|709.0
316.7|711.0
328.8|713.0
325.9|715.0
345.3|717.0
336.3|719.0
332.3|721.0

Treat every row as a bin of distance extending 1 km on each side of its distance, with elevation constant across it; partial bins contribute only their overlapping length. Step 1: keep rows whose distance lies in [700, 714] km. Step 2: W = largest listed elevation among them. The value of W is 328.8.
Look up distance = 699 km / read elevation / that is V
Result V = 282.9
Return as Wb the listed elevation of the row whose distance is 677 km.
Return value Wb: 295.2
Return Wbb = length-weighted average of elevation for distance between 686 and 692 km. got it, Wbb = 284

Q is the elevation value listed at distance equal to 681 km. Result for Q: 286.4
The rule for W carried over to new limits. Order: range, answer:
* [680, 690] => 291.5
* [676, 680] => 295.2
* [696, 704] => 291.9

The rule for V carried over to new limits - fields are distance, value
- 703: 291.9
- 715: 325.9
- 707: 304.4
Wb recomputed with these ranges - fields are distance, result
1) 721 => 332.3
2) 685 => 286.9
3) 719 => 336.3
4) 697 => 284.3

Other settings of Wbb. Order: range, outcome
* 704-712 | 309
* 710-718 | 329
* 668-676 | 286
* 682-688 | 288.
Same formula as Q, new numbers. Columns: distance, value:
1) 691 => 286.3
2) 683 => 291.5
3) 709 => 310.2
